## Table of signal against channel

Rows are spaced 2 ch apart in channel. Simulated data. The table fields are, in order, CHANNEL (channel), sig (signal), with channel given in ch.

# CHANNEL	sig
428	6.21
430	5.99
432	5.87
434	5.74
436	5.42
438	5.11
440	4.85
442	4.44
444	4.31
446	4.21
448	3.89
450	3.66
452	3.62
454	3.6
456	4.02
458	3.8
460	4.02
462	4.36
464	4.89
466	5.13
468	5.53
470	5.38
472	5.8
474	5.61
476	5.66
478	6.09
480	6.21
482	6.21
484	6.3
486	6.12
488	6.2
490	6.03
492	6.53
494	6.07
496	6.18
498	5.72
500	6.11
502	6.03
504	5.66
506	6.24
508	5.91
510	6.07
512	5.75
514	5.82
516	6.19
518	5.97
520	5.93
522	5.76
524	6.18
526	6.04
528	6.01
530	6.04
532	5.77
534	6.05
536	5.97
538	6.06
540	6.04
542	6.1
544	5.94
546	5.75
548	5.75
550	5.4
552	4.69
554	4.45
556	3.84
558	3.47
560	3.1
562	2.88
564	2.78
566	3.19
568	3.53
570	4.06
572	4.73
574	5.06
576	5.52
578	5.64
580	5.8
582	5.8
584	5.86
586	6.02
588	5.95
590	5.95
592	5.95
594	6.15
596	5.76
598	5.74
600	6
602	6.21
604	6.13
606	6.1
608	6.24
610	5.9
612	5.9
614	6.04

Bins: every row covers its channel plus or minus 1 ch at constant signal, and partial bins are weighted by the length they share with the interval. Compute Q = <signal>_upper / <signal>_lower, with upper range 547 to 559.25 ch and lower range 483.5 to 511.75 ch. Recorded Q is 0.8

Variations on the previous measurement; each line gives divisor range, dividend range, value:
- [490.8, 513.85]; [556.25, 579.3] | 0.67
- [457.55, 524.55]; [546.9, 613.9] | 0.89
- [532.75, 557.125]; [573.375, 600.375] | 1.06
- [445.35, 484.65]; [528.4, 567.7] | 1.00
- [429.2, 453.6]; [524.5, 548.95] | 1.26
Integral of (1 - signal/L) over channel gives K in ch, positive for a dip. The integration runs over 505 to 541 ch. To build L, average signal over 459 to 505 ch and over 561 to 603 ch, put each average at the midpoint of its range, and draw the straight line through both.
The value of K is -3.19 ch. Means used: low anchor 5.73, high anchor 5.17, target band 5.99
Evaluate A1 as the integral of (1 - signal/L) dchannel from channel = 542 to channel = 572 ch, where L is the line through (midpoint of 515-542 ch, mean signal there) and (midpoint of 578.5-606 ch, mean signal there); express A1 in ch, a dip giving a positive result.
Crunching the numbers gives 8.5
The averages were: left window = 6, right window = 5.95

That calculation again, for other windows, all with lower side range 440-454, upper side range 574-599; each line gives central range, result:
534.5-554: -1.5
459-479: -4.2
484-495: -3.9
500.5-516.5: -3.7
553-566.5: 5.1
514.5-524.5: -2.1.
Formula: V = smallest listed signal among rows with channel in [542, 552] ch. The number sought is 4.69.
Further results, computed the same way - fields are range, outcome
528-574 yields 2.78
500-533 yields 5.66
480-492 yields 6.03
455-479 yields 3.8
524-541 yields 5.77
